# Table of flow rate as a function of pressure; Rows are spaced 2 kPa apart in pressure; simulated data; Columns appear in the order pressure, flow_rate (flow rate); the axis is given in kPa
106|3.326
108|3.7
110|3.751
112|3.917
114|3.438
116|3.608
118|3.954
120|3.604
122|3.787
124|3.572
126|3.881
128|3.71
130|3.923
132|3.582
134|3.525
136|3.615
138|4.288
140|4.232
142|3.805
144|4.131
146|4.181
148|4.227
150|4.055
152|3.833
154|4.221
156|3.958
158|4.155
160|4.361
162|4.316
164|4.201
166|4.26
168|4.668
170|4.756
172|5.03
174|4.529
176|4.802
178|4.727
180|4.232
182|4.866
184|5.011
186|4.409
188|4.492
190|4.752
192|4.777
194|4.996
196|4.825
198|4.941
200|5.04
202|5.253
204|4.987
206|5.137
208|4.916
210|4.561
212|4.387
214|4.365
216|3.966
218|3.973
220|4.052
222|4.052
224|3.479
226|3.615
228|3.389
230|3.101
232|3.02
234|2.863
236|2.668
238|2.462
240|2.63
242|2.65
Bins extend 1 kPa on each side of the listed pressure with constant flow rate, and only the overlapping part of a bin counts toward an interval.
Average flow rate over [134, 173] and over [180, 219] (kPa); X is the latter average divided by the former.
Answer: 1.12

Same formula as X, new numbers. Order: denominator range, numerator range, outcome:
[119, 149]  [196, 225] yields 1.17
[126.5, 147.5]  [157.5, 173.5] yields 1.15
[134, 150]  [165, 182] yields 1.15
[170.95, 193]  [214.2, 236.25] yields 0.75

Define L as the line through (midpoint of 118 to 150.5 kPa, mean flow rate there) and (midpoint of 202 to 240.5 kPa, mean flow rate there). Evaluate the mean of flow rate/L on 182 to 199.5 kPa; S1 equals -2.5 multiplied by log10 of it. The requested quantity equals -0.24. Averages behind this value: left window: 3.88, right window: 3.82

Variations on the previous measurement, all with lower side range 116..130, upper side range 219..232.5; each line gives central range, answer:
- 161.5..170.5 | -0.20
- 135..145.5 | -0.09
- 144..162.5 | -0.12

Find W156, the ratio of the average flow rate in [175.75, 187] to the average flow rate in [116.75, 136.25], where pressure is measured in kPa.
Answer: 1.3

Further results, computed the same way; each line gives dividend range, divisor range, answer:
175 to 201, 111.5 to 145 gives 1.25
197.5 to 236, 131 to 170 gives 1.00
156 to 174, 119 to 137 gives 1.20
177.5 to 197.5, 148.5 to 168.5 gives 1.12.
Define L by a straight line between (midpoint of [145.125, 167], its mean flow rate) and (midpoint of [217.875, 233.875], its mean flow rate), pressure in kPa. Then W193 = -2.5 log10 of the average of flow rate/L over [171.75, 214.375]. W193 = -0.24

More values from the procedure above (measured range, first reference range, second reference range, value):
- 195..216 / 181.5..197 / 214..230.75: -0.13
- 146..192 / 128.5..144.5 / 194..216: -0.03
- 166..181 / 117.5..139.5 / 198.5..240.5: -0.20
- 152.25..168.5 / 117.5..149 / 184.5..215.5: 0.00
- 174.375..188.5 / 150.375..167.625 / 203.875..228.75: -0.11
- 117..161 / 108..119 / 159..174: 0.05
